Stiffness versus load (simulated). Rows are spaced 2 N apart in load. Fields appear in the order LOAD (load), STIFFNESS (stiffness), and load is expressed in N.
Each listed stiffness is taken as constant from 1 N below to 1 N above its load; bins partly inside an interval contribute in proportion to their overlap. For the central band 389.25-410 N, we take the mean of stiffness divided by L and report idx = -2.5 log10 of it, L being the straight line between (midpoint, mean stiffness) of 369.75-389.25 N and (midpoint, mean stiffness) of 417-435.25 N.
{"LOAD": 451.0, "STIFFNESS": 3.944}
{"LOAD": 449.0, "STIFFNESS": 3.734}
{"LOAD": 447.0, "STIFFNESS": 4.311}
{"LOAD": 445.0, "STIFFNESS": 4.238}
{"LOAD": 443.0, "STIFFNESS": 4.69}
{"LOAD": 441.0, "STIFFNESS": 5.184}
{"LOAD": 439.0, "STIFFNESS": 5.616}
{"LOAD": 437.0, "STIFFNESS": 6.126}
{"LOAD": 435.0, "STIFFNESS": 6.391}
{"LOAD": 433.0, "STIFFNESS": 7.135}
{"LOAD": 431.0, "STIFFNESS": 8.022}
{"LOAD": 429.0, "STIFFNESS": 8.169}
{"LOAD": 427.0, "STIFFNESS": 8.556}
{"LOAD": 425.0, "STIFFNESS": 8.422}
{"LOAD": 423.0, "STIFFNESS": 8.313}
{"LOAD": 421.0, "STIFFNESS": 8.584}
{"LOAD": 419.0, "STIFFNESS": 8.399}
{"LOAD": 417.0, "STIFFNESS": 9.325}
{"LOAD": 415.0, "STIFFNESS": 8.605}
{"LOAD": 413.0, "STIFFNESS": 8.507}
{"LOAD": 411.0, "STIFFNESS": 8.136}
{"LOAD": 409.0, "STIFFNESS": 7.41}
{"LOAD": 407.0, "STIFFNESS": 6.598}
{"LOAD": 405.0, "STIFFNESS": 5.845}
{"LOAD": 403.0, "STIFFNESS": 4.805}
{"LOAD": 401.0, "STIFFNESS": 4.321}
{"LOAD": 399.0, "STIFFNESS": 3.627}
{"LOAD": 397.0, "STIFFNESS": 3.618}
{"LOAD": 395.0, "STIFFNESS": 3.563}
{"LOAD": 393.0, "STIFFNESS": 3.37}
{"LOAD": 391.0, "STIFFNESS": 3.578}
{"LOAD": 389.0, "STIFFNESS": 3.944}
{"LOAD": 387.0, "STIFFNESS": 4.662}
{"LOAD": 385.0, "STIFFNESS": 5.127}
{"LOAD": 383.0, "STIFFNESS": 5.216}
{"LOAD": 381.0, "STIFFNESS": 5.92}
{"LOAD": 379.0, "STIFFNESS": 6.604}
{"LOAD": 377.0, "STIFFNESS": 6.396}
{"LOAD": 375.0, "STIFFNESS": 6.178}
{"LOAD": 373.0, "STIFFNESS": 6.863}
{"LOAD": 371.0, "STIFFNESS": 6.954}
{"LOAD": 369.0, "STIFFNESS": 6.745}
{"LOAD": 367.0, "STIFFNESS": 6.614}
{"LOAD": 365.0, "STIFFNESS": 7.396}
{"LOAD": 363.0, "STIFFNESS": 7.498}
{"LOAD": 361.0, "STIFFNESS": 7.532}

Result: 0.431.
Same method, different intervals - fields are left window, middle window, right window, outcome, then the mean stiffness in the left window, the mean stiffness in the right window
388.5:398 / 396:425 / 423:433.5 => -0.166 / 3.6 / 8.13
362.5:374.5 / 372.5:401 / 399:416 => 0.367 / 6.96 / 6.59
